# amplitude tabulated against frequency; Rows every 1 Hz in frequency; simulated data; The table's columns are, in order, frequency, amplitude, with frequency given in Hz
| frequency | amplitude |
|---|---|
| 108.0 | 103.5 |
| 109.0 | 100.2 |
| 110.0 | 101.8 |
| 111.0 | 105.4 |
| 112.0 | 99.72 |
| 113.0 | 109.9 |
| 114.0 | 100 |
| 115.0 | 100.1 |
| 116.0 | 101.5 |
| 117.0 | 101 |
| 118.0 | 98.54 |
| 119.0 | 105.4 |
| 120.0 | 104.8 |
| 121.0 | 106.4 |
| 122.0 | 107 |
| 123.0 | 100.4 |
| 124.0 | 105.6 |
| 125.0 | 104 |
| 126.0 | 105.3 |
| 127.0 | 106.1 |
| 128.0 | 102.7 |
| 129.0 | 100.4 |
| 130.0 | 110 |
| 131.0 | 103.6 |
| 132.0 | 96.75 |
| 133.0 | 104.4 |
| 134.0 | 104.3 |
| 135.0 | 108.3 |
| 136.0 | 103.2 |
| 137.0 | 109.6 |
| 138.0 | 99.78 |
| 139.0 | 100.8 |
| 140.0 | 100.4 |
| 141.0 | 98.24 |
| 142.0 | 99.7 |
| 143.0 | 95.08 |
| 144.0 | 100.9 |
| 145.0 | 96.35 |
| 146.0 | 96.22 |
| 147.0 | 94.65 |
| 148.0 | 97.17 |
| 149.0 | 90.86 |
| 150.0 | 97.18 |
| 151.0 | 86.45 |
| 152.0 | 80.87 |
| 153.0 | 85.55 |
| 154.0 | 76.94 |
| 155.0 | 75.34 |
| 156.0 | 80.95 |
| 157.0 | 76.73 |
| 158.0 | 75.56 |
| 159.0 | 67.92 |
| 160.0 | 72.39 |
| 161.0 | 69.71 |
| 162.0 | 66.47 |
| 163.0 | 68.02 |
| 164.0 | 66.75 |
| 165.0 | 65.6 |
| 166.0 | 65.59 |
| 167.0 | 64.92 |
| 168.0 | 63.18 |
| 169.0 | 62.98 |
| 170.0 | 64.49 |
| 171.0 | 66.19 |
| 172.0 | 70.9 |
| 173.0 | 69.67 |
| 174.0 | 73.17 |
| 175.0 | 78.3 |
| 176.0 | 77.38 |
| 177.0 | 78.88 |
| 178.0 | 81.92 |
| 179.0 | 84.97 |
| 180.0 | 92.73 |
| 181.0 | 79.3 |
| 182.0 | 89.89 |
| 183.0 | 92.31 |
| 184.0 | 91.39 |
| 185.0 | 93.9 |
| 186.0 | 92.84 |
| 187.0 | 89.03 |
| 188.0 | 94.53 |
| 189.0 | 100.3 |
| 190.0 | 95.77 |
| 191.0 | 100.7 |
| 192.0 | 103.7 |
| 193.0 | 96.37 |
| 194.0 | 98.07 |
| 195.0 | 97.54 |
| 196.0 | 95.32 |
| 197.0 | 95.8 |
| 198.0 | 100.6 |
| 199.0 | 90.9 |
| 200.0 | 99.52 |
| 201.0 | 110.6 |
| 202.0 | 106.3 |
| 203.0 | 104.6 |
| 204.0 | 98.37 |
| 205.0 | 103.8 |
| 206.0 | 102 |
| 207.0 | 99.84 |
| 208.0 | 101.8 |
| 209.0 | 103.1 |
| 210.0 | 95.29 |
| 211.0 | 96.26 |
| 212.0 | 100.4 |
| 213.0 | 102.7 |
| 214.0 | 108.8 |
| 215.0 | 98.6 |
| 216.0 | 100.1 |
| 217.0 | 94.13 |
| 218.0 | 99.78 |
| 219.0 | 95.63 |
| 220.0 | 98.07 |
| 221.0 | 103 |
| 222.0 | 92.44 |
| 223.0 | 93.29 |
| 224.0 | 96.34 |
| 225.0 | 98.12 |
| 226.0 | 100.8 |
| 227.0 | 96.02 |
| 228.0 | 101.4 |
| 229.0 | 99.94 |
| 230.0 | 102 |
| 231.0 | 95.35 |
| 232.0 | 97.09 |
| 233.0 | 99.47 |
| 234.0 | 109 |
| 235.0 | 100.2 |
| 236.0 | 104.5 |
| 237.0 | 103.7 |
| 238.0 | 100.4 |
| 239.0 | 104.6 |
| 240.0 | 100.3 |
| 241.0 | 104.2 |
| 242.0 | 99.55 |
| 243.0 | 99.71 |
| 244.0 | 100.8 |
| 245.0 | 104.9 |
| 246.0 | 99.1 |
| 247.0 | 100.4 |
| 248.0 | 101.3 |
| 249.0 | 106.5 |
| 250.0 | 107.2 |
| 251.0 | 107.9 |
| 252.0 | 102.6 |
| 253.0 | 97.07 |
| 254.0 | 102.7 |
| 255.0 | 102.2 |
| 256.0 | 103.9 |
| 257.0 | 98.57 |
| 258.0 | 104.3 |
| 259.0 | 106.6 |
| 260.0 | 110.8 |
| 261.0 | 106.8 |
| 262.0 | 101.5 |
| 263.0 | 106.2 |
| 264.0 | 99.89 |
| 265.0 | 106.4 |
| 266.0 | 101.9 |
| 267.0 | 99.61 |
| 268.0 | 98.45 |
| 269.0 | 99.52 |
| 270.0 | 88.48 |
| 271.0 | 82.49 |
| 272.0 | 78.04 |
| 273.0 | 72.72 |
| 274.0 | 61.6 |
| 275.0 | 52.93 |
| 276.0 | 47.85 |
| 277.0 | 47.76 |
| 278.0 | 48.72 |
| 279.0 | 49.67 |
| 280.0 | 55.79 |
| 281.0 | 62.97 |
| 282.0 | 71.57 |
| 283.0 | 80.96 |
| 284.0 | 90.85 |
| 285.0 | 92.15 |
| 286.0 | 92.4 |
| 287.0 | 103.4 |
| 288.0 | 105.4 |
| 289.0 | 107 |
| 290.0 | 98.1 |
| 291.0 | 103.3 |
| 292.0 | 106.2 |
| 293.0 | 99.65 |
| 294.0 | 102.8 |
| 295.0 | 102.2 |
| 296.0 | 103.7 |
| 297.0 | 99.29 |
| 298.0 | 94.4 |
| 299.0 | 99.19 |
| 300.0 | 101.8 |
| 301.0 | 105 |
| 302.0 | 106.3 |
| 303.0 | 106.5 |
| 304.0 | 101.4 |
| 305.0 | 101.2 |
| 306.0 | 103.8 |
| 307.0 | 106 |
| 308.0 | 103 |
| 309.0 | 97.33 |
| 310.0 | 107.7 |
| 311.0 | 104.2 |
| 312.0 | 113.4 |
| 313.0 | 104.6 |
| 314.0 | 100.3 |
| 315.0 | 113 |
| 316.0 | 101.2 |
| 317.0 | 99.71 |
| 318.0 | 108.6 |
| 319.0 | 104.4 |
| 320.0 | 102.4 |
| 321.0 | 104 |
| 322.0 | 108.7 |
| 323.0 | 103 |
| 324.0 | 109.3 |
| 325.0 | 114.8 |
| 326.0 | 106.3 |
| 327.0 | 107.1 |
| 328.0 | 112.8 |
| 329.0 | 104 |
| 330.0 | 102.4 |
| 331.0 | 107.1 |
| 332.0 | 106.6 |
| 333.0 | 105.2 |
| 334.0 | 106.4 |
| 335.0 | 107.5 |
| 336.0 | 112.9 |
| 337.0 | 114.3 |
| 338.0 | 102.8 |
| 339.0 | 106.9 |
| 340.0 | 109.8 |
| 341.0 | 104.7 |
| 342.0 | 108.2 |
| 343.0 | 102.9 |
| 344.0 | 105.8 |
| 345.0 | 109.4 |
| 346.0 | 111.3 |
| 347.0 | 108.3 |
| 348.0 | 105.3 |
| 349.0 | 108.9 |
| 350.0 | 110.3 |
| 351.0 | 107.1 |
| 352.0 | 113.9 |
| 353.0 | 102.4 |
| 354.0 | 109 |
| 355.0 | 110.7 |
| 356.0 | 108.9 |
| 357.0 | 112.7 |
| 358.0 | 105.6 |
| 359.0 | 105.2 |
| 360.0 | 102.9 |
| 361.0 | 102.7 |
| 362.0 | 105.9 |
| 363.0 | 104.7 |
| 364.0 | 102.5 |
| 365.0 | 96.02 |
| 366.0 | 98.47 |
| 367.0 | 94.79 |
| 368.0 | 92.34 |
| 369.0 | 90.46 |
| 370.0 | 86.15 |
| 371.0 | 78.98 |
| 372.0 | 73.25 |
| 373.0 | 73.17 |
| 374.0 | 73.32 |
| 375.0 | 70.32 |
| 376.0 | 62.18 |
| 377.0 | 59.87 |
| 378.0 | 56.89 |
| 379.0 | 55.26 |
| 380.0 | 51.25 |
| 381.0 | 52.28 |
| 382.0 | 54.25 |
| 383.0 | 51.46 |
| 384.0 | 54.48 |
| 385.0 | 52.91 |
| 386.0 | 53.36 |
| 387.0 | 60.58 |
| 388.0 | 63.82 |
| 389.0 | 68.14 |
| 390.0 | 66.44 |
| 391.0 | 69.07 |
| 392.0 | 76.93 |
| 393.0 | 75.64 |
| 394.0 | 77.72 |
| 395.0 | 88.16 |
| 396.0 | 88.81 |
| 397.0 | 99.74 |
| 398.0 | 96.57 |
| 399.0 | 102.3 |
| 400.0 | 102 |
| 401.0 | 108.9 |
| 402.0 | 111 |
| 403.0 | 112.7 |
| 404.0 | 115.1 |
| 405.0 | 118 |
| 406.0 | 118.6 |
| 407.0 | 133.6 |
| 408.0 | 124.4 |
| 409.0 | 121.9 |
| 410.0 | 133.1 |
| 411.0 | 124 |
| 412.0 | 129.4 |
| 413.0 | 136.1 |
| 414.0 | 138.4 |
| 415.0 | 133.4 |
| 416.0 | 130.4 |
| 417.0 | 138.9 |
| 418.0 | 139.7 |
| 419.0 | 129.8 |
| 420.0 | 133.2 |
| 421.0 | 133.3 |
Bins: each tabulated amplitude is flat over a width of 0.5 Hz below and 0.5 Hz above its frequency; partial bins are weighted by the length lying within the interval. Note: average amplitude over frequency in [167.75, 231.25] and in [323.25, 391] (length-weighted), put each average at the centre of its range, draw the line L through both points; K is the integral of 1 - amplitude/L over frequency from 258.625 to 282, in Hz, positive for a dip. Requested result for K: 2.8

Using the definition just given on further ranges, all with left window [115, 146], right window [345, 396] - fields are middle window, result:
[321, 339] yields -4.1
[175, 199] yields 1.5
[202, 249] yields -2.4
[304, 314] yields -1.7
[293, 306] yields -1.7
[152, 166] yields 3.8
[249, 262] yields -1.5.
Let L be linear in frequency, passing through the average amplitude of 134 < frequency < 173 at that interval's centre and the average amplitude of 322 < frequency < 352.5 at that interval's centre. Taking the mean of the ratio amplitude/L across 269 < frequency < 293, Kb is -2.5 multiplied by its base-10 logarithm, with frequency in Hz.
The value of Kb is 0.26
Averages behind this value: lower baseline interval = 83.3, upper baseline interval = 108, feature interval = 79.2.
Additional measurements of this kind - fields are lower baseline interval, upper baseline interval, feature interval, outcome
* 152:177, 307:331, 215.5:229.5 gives -0.16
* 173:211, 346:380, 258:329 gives -0.03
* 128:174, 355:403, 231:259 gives -0.21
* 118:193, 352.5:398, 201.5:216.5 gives -0.16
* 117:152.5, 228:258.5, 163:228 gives 0.12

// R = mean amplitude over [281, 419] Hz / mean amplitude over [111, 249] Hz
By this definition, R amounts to 1.1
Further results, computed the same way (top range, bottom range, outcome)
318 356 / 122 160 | 1.13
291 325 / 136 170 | 1.25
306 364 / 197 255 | 1.06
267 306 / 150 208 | 1.03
